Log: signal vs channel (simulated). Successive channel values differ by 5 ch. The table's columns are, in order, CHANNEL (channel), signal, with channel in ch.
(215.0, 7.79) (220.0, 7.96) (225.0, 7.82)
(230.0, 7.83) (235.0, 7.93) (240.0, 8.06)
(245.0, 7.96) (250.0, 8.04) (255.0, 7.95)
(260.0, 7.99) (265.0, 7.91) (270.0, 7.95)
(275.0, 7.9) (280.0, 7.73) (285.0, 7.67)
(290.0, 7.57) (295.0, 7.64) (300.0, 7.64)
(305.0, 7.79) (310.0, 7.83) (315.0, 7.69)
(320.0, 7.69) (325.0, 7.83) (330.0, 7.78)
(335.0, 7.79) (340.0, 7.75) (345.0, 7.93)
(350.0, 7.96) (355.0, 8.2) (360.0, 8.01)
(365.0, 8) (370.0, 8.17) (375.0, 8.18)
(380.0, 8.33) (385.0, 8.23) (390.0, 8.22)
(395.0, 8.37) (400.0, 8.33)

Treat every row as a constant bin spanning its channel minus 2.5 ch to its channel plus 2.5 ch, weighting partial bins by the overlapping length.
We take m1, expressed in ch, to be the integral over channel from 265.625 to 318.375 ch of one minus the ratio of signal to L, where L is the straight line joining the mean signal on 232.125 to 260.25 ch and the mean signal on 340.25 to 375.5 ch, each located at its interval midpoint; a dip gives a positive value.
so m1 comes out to 1.72 ch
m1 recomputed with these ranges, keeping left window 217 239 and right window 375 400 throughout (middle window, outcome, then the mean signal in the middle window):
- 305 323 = 0.8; 7.75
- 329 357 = 0.9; 7.9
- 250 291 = 0.7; 7.86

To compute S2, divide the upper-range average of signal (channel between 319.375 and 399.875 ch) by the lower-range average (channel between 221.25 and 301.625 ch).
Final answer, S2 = 1.02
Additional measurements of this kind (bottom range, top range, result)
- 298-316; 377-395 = 1.07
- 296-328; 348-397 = 1.06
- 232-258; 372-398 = 1.04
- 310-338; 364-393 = 1.06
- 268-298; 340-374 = 1.04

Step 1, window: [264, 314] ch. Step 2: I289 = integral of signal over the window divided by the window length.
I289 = 7.76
